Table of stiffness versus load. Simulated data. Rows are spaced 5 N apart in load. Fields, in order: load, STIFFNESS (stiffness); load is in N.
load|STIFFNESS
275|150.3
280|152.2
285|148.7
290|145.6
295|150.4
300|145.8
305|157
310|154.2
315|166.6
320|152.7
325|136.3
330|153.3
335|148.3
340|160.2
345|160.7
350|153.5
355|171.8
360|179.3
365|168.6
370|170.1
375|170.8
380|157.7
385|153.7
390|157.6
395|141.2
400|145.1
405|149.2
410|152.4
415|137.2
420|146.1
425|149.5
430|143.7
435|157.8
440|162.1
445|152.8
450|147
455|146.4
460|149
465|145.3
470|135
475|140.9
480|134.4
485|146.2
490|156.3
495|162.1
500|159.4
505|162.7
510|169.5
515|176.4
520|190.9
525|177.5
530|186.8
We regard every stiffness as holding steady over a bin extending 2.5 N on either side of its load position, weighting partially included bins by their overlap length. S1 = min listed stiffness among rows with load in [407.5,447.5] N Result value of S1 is 137.2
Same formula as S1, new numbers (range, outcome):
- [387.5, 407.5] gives 141.2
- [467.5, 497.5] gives 134.4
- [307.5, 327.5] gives 136.3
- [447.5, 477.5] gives 135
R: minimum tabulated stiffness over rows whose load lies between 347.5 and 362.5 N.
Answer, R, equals 153.5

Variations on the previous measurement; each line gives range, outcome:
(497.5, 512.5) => 159.4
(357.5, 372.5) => 168.6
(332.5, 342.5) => 148.3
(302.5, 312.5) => 154.2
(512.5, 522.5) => 176.4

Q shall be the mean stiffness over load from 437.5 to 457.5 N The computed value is 152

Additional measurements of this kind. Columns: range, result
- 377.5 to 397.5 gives 153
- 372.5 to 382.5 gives 164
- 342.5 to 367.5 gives 167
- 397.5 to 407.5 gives 147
